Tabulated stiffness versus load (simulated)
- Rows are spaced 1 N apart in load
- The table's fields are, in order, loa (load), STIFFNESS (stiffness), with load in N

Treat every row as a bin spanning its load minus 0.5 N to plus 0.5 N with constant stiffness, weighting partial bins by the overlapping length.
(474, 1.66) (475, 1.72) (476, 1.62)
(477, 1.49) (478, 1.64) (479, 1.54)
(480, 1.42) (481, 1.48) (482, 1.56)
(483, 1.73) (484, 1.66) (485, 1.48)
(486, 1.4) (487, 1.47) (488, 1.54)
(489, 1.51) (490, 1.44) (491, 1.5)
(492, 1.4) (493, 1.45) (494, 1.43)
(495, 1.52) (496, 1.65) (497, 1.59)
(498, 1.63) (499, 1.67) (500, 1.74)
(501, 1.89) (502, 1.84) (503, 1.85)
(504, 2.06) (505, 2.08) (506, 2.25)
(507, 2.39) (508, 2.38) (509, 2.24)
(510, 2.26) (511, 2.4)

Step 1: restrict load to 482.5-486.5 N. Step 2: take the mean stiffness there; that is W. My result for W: 1.57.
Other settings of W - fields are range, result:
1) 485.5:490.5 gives 1.47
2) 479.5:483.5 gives 1.55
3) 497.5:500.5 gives 1.68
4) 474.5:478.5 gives 1.62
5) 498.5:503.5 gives 1.8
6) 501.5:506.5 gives 2.02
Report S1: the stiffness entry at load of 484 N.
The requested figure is 1.66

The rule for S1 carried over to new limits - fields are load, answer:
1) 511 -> 2.4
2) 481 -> 1.48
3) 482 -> 1.56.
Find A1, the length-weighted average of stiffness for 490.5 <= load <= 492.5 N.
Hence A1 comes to 1.45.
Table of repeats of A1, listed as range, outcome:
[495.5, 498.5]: 1.62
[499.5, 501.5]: 1.81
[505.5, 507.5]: 2.32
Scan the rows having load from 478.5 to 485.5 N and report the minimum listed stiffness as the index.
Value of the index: 1.42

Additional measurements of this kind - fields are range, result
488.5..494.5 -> 1.4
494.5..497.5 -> 1.52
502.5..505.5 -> 1.85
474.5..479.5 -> 1.49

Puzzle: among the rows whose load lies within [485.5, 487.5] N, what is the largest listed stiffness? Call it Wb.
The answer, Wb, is 1.47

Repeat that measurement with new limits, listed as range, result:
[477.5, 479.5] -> 1.64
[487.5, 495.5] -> 1.54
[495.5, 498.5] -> 1.65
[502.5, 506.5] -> 2.25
